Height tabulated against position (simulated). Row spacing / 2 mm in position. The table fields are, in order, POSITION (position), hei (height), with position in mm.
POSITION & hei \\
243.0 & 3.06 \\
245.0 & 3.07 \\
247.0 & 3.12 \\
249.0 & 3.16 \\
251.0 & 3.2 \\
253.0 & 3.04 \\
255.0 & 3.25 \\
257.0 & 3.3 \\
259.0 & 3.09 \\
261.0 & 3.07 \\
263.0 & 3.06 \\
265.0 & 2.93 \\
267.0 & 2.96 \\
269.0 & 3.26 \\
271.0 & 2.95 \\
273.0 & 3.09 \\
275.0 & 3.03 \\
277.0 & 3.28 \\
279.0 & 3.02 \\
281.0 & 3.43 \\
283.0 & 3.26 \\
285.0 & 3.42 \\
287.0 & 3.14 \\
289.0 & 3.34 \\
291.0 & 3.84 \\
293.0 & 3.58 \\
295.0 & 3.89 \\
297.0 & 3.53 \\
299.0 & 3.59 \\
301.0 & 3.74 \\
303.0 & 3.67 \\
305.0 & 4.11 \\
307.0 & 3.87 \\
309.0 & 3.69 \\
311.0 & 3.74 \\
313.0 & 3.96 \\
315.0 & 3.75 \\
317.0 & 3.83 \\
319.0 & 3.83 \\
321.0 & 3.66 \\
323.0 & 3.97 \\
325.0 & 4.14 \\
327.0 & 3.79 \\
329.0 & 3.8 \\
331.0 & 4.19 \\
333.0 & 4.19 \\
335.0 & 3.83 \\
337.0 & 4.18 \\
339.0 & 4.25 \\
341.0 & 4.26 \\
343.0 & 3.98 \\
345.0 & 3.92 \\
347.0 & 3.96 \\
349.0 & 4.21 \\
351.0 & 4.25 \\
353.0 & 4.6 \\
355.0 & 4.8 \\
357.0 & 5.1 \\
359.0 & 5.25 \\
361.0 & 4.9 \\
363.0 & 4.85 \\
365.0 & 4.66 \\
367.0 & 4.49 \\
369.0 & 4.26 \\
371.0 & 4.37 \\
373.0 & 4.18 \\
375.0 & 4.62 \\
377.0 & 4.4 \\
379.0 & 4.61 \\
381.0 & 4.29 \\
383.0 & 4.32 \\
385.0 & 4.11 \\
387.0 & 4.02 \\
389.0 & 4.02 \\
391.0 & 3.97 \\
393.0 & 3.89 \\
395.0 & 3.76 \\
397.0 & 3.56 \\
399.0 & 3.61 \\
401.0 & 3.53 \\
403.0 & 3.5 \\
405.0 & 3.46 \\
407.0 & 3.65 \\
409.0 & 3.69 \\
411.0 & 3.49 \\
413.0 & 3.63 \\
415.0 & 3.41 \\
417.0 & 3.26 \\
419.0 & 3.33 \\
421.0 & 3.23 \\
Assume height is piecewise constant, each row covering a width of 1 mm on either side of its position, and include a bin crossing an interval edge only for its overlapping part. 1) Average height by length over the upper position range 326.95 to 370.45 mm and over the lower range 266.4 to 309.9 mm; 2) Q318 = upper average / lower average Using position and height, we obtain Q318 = 1.27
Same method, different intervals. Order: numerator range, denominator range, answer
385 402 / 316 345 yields 0.96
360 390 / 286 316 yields 1.19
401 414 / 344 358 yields 0.81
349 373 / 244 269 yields 1.49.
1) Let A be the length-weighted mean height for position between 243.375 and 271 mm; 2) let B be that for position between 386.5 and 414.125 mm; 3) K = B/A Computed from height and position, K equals 1.2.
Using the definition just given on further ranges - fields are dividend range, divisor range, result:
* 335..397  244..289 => 1.38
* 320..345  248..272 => 1.29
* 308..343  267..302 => 1.17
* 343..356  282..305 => 1.20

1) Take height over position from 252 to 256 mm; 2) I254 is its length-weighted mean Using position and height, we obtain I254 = 3.15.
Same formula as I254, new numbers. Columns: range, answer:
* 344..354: 4.19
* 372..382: 4.42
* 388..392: 4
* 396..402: 3.57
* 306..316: 3.8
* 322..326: 4.05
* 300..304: 3.71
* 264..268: 2.95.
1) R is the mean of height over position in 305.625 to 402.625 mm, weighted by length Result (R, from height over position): 4.15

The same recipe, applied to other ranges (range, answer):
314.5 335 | 3.91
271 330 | 3.61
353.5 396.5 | 4.41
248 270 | 3.12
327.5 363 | 4.34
